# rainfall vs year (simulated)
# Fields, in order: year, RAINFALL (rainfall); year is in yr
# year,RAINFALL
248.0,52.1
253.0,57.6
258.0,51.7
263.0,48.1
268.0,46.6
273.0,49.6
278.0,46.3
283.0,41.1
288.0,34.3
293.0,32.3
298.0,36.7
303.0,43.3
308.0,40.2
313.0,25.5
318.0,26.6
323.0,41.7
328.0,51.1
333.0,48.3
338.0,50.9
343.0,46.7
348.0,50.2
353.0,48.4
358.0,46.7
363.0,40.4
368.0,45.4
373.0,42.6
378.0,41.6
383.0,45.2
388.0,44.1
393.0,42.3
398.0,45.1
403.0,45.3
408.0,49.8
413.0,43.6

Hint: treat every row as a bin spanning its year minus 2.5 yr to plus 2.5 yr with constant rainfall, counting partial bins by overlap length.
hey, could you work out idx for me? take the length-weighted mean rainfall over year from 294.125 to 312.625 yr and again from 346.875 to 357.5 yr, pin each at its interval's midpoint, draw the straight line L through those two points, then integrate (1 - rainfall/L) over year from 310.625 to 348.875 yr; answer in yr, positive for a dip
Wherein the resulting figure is 1.5 yr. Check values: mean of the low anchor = 37.8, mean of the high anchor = 48.7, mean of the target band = 42.4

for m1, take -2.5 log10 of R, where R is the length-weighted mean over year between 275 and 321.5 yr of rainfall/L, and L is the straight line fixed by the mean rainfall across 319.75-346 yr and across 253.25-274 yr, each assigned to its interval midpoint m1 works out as 0.31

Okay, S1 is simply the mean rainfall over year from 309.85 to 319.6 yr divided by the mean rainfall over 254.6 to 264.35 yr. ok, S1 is 0.53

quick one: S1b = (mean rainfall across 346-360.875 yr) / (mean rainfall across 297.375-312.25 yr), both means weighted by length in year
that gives 1.2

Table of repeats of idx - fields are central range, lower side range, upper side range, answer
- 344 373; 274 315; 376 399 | -2.8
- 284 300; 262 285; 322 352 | 4.1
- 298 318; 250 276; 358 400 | 5.3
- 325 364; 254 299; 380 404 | -3.6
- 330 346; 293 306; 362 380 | -3.1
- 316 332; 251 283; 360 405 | 1.8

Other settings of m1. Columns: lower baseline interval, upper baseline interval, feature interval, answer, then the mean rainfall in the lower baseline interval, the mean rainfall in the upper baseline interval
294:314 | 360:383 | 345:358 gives -0.184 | 36.9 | 42.9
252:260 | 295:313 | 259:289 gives 0.070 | 54.3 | 37.8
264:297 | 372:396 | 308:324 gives 0.313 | 41.8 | 43.2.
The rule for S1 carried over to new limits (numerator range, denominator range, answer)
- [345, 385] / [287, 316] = 1.28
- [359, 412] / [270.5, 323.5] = 1.17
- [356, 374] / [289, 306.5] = 1.17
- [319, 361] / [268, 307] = 1.15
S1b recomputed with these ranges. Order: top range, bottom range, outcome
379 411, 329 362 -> 0.93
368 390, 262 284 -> 0.94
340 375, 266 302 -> 1.12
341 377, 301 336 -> 1.15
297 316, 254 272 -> 0.73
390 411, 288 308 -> 1.22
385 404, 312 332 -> 1.16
